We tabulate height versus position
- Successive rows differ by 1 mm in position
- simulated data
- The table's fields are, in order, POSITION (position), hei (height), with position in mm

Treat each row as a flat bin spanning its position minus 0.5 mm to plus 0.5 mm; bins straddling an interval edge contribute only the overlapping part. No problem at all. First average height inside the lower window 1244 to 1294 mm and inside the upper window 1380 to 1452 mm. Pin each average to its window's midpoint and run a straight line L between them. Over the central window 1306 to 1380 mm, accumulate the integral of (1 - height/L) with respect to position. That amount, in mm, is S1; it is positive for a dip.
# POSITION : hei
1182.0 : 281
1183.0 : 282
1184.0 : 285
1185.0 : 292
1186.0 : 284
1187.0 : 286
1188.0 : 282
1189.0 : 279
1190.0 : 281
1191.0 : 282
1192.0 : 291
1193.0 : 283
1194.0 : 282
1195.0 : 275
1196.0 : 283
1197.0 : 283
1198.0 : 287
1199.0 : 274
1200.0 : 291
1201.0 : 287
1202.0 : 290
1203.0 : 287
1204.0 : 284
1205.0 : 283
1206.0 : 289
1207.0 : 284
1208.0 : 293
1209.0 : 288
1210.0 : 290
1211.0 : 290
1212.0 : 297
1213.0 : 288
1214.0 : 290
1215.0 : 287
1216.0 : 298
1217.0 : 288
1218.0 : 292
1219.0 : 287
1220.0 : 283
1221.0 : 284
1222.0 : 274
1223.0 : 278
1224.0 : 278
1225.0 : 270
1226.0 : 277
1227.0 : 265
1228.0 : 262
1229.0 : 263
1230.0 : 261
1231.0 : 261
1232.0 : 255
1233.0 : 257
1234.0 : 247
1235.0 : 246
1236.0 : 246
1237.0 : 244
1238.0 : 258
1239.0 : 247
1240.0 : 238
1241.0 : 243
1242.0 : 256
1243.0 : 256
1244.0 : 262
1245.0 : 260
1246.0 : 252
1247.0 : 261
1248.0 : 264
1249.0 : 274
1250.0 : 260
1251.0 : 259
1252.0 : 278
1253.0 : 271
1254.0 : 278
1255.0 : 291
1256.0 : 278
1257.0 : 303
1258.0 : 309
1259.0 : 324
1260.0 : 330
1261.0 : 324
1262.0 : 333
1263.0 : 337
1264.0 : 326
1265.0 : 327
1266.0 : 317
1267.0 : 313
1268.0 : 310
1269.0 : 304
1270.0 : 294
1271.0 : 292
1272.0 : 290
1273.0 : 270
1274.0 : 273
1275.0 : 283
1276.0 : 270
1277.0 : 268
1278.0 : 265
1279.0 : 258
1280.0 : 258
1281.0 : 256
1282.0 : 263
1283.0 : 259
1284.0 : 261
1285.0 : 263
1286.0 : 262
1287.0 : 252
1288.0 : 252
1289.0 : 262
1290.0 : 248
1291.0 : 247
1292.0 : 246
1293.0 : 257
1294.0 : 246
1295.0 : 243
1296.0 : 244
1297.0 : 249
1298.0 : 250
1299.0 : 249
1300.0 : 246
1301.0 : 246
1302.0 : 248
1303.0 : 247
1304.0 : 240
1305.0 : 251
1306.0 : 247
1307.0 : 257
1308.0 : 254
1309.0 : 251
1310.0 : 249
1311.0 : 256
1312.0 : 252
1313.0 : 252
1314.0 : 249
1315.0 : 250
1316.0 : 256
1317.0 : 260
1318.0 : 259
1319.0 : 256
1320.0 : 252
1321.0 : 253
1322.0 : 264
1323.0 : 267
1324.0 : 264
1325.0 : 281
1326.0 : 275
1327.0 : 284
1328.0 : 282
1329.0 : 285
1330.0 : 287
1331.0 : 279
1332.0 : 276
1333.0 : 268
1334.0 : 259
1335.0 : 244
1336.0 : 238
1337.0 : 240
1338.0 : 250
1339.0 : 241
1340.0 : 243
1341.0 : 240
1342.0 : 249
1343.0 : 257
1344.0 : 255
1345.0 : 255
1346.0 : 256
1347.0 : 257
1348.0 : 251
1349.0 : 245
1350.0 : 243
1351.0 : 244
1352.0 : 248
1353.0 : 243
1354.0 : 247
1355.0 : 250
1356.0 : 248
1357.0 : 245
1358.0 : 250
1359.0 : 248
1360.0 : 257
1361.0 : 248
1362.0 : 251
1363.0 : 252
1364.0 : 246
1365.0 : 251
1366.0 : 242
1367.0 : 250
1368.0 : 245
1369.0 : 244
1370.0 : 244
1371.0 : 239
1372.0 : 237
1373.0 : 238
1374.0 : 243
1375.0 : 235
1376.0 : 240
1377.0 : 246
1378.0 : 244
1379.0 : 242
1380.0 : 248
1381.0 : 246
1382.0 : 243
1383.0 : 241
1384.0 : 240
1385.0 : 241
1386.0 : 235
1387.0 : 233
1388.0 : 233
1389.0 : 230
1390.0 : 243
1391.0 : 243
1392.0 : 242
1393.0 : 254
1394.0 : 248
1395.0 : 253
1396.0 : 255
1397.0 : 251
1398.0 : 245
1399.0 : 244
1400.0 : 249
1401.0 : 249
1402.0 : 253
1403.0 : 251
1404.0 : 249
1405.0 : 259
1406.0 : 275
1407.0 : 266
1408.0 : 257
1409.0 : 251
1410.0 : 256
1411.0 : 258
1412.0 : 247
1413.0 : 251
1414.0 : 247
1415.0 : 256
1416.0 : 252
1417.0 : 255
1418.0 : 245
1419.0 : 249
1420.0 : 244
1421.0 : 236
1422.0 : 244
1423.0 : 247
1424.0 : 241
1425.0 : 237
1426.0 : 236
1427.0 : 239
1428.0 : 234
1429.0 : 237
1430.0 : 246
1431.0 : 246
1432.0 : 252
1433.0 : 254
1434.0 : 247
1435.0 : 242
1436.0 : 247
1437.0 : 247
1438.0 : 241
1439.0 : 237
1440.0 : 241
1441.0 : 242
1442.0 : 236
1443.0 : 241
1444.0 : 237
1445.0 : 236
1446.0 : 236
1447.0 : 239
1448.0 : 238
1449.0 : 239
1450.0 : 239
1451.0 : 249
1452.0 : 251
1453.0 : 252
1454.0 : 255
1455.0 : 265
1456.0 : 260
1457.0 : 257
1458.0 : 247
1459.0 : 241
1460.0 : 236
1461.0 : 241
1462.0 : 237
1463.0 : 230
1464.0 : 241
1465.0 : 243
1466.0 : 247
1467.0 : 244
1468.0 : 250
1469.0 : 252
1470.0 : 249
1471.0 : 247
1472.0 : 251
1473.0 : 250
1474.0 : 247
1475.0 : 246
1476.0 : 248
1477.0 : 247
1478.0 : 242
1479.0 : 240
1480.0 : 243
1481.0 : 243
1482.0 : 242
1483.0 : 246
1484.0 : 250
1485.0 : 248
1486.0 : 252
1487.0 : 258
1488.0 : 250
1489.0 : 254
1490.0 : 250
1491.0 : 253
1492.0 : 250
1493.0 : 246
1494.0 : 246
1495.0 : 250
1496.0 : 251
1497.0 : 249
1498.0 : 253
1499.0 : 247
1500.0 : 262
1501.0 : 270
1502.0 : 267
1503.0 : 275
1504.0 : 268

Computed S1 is 2.7 mm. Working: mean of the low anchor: 280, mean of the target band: 253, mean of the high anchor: 245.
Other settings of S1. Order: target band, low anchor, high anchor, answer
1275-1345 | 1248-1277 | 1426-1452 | 6.2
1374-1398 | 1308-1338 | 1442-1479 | 1.0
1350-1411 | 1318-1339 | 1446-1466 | 2.3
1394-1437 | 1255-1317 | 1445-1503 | 1.1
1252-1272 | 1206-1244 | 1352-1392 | -3.3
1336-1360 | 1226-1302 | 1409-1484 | 1.0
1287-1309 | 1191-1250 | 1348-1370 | 0.8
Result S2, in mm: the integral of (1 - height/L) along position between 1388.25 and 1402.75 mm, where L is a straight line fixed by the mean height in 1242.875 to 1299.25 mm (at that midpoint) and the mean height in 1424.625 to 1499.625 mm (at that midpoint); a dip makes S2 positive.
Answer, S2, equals 0.53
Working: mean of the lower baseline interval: 276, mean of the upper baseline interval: 246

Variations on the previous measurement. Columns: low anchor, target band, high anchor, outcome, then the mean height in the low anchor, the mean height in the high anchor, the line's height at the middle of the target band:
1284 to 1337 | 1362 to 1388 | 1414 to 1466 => 0.8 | 257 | 244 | 250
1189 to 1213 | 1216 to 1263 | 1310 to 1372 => 0.6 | 286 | 254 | 277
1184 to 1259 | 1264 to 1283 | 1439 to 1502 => -1.0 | 276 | 247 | 270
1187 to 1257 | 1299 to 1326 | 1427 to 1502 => 1.0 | 274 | 246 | 264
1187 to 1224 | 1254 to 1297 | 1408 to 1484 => -1.1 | 286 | 245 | 274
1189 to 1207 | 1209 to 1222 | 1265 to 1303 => -0.4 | 284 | 266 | 280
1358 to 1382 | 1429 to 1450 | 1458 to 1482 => 0.2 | 245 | 244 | 244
